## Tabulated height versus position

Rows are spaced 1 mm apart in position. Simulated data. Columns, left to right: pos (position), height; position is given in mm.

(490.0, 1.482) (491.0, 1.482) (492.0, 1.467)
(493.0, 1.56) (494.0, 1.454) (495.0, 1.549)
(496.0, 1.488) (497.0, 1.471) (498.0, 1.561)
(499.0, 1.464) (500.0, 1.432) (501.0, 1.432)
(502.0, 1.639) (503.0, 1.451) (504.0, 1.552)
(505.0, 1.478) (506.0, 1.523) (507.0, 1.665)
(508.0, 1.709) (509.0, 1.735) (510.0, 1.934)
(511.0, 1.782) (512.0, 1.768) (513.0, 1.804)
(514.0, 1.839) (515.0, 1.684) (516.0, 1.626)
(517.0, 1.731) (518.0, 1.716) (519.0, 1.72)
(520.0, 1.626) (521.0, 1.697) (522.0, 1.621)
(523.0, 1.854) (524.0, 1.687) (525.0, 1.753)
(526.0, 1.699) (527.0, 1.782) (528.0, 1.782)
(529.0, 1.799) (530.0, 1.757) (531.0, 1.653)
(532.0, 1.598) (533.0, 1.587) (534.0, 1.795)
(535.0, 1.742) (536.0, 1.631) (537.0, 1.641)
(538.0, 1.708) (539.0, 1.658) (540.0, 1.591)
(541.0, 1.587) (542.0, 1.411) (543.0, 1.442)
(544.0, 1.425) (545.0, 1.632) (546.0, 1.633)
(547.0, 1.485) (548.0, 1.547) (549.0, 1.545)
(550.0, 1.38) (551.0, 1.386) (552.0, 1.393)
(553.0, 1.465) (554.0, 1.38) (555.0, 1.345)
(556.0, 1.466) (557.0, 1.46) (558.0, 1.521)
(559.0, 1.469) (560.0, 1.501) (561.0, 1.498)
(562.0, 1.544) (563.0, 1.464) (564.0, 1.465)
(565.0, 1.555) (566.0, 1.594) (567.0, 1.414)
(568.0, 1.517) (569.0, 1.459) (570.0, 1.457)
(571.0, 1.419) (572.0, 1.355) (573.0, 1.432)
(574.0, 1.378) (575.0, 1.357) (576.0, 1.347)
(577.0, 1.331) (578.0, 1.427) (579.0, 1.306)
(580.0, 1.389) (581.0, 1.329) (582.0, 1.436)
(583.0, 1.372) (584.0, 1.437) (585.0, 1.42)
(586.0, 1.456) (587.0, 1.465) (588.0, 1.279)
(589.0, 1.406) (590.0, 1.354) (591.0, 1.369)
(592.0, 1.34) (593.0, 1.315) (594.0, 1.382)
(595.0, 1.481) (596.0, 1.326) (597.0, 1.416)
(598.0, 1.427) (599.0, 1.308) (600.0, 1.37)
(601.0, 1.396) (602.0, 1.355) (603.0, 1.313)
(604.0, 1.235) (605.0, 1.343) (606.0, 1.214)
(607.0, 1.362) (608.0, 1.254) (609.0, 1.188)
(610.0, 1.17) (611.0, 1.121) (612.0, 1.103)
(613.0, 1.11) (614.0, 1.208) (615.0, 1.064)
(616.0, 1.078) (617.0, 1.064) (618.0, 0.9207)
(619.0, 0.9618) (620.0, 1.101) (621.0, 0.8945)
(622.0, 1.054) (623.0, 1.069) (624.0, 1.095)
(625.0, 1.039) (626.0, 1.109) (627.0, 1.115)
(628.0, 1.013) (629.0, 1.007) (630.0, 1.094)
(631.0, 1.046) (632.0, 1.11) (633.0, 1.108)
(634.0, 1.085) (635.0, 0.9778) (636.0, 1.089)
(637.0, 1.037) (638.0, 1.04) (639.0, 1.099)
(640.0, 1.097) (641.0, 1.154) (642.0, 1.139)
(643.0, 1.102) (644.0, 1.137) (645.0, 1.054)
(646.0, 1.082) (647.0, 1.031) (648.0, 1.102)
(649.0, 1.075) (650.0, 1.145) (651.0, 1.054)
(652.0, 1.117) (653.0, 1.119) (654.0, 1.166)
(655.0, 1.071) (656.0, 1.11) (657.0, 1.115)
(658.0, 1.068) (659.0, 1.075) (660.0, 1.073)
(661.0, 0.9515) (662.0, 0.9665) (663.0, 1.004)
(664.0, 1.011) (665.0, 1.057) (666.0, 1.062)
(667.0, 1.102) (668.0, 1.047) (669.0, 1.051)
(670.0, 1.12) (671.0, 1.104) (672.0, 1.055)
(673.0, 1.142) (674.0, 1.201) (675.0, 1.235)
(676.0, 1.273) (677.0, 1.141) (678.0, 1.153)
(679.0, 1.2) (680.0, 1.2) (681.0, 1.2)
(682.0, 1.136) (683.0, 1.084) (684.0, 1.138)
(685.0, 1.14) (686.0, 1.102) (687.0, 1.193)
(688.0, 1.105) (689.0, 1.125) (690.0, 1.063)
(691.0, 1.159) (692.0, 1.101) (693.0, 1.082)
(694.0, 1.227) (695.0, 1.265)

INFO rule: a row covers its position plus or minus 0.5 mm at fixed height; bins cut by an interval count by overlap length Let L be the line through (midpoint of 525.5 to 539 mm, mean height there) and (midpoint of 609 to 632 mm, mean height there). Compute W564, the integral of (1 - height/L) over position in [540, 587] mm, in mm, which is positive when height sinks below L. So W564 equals 0.8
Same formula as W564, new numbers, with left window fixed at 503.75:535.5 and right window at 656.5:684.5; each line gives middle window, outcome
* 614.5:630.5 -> 3.1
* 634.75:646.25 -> 1.3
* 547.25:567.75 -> 1.2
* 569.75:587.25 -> 1.0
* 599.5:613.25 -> 1.1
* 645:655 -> 0.8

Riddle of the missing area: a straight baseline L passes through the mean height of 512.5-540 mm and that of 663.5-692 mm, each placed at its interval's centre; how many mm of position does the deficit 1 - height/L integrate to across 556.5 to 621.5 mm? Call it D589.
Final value 6.02 mm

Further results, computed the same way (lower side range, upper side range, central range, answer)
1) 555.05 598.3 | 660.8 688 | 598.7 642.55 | 5.32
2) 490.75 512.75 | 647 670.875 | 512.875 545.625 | -4.07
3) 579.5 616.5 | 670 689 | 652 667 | 1.63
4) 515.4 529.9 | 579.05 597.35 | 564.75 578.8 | 0.41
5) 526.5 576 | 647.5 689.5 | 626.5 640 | 1.87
